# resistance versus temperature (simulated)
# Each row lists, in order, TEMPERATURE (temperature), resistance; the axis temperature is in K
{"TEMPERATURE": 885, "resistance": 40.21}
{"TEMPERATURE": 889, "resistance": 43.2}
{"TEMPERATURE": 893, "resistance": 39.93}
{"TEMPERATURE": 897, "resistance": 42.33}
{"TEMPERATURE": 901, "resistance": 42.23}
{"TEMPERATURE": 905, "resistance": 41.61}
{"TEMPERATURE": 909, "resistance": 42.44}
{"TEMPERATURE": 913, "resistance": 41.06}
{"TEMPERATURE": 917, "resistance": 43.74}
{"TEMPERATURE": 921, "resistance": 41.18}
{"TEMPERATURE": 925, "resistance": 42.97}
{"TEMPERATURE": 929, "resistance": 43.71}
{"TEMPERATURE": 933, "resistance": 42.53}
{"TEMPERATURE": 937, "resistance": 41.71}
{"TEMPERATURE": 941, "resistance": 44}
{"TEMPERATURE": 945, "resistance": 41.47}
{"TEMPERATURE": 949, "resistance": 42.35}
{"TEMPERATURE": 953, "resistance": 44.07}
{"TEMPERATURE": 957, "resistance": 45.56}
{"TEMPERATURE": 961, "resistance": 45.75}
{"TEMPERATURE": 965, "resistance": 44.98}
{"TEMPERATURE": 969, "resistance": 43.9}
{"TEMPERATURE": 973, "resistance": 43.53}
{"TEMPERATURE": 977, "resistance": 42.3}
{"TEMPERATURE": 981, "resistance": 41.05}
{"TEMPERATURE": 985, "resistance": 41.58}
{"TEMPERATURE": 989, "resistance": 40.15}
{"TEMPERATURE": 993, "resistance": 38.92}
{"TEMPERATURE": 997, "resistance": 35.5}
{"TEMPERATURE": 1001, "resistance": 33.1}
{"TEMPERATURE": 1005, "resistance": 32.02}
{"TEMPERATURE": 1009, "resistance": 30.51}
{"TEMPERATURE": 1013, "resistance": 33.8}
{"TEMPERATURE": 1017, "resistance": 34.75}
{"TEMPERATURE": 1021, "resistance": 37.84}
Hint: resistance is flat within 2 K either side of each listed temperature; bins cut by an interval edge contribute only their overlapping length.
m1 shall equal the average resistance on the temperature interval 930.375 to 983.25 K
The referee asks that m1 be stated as 43.3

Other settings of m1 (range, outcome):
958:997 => 42.2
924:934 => 43.1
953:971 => 44.9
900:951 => 42.4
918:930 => 42.6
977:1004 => 38.4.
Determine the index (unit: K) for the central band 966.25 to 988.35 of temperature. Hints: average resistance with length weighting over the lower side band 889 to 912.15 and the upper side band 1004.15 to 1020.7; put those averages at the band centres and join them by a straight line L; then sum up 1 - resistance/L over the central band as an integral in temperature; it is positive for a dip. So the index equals -3.9 K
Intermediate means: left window 41.8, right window 33.3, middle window 42.4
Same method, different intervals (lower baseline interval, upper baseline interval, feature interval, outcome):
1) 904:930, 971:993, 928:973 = -1.86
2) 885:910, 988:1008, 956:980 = -4.36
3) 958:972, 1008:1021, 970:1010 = 1.28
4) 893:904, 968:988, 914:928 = -0.22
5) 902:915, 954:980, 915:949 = 0.07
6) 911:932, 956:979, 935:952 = 0.35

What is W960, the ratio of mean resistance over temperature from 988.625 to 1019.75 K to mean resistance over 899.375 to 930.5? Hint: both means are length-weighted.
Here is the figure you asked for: 0.82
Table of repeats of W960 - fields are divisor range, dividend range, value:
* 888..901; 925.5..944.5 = 1.03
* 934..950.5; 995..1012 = 0.77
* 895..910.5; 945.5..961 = 1.04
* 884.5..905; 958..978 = 1.06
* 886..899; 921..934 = 1.03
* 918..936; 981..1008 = 0.87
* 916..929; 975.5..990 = 0.97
